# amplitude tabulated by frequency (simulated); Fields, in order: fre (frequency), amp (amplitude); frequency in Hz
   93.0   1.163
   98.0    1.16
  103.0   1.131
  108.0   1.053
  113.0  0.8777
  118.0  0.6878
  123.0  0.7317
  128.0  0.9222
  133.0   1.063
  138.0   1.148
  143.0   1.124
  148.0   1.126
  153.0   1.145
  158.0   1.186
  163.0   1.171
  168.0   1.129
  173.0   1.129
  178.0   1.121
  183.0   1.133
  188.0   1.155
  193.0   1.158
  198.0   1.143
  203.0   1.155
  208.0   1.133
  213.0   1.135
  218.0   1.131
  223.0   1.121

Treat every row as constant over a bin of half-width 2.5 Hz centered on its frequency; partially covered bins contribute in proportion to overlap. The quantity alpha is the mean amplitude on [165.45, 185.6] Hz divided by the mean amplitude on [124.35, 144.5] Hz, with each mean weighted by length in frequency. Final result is 1.08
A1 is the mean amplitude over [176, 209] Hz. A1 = 1.14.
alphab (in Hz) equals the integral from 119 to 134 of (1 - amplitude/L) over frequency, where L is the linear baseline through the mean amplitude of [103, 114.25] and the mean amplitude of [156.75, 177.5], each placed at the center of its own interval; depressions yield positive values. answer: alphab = 2.7 Hz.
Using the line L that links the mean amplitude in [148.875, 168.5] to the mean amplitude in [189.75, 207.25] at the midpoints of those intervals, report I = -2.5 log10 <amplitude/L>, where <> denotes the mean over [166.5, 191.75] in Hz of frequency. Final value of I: 0.02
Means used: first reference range 1.16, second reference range 1.15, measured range 1.13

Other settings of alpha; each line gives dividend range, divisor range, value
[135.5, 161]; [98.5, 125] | 1.25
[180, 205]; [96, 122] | 1.19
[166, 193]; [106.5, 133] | 1.31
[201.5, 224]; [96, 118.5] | 1.13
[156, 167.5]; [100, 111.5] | 1.09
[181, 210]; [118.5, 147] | 1.17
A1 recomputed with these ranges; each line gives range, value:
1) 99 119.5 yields 0.966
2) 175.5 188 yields 1.13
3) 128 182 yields 1.12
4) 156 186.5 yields 1.14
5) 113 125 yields 0.744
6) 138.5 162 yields 1.15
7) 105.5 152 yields 0.976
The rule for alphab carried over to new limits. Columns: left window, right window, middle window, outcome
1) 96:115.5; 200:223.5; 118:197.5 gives 0.76 Hz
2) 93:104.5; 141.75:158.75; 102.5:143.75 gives 6.84 Hz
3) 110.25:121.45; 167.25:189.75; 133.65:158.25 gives -4.79 Hz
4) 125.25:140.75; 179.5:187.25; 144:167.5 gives -1.49 Hz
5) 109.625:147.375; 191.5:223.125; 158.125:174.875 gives -1.76 Hz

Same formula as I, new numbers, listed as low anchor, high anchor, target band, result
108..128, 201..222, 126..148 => -0.21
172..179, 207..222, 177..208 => -0.02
